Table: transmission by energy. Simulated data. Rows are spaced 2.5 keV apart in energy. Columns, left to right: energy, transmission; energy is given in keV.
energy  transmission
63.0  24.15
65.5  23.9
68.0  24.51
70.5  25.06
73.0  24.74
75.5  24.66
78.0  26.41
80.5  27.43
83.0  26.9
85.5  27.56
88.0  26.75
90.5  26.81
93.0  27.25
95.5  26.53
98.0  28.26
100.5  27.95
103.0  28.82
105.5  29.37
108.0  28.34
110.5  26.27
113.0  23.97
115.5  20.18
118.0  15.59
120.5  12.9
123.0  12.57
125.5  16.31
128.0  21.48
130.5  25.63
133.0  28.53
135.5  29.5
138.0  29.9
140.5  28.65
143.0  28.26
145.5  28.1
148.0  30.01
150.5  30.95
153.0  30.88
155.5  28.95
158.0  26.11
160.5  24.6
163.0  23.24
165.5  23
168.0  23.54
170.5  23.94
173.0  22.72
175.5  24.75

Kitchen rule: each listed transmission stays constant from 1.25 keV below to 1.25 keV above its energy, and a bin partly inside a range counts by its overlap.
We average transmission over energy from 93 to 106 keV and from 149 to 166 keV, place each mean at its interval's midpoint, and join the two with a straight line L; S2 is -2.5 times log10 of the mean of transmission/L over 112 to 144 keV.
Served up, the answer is 0.22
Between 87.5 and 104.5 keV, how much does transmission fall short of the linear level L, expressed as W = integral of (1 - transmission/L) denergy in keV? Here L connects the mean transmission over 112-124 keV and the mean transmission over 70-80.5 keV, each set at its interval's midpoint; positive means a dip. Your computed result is -5.0 keV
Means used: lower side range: 25.5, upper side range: 17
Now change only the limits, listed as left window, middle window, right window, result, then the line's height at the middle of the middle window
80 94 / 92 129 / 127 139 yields 5.53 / 27.1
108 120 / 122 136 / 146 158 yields 1.62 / 24.8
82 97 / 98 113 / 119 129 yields -4.23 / 21.7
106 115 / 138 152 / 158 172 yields -2.65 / 24.6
